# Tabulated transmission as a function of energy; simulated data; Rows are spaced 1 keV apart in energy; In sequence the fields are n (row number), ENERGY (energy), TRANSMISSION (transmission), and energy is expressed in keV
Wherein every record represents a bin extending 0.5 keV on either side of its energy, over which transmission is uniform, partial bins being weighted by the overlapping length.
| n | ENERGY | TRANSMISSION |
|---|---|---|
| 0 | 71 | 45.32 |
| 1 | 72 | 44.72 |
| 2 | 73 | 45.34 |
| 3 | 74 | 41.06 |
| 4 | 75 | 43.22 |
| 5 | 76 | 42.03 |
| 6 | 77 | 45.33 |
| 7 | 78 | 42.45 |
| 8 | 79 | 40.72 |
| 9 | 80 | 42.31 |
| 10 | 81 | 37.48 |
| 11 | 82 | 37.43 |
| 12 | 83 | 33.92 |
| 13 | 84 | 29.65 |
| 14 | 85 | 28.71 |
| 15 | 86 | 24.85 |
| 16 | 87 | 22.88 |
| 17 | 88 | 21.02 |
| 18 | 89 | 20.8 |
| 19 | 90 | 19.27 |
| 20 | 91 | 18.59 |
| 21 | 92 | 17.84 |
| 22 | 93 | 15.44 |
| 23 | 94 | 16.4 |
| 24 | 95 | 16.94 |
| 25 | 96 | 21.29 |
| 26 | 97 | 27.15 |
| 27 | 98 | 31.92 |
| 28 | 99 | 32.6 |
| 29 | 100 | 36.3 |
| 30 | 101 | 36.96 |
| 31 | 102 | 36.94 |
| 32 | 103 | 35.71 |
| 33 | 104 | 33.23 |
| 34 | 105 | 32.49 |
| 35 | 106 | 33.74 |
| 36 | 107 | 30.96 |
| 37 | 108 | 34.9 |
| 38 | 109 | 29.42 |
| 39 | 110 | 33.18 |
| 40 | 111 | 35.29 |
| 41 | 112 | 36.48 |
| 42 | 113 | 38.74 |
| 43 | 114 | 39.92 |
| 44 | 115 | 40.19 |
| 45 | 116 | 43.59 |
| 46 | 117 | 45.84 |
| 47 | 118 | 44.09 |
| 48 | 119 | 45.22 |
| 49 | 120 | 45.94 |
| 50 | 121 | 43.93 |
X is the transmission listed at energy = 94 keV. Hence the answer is 16.4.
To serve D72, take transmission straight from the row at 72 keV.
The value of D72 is 44.72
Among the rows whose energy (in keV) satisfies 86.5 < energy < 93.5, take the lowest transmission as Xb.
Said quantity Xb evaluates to 15.44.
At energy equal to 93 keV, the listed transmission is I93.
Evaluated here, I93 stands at 15.44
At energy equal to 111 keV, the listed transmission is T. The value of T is 35.29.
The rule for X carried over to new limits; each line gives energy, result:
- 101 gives 36.96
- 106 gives 33.74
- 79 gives 40.72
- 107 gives 30.96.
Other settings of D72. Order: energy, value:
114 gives 39.92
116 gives 43.59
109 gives 29.42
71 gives 45.32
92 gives 17.84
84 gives 29.65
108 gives 34.9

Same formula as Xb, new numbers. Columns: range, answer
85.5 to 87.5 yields 22.88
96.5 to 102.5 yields 27.15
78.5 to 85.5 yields 28.71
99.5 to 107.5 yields 30.96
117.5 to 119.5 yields 44.09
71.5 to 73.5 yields 44.72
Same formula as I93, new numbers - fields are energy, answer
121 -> 43.93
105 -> 32.49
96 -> 21.29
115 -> 40.19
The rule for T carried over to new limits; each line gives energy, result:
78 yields 42.45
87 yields 22.88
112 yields 36.48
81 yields 37.48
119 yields 45.22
